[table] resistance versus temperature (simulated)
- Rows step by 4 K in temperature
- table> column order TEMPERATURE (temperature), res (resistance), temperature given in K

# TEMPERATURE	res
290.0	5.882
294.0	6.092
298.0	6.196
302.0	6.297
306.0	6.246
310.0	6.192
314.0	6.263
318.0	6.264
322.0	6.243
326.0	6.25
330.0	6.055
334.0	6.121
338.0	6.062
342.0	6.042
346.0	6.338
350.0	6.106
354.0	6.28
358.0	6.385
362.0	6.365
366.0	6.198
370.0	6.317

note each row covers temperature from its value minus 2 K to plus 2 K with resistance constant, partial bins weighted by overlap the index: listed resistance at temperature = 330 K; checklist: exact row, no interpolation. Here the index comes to 6.055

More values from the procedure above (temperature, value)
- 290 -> 5.882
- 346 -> 6.338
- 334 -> 6.121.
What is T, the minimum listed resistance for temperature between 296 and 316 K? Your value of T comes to 6.192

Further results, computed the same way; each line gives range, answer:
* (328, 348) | 6.042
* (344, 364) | 6.106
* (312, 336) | 6.055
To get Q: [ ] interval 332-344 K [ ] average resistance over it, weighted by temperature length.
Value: 6.08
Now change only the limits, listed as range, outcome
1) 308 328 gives 6.24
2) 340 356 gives 6.19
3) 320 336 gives 6.17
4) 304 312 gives 6.22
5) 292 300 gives 6.14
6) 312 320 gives 6.26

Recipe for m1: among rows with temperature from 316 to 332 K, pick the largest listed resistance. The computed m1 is 6.264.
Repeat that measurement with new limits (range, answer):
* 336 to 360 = 6.385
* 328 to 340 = 6.121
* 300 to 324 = 6.297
